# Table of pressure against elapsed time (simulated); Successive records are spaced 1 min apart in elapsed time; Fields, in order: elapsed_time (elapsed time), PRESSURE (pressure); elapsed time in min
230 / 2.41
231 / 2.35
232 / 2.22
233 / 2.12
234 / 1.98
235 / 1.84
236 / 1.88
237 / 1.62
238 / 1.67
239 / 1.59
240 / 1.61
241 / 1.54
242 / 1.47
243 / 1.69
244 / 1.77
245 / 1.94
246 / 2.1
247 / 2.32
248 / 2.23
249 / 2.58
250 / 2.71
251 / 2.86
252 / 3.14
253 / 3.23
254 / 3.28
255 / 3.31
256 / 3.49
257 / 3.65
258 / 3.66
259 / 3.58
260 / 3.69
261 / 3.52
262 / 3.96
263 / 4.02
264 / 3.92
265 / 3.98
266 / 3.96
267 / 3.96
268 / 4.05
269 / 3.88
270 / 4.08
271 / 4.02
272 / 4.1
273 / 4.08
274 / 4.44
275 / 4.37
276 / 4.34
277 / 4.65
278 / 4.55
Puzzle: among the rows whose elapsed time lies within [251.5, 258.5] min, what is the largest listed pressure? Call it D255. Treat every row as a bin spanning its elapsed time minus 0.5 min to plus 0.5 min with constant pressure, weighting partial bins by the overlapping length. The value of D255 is 3.66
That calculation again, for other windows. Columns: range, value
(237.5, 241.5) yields 1.67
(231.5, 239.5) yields 2.22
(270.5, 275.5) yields 4.44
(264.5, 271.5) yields 4.08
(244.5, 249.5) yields 2.58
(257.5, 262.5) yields 3.96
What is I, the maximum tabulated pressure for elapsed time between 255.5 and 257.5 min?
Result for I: 3.65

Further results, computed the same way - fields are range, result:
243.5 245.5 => 1.94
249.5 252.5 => 3.14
